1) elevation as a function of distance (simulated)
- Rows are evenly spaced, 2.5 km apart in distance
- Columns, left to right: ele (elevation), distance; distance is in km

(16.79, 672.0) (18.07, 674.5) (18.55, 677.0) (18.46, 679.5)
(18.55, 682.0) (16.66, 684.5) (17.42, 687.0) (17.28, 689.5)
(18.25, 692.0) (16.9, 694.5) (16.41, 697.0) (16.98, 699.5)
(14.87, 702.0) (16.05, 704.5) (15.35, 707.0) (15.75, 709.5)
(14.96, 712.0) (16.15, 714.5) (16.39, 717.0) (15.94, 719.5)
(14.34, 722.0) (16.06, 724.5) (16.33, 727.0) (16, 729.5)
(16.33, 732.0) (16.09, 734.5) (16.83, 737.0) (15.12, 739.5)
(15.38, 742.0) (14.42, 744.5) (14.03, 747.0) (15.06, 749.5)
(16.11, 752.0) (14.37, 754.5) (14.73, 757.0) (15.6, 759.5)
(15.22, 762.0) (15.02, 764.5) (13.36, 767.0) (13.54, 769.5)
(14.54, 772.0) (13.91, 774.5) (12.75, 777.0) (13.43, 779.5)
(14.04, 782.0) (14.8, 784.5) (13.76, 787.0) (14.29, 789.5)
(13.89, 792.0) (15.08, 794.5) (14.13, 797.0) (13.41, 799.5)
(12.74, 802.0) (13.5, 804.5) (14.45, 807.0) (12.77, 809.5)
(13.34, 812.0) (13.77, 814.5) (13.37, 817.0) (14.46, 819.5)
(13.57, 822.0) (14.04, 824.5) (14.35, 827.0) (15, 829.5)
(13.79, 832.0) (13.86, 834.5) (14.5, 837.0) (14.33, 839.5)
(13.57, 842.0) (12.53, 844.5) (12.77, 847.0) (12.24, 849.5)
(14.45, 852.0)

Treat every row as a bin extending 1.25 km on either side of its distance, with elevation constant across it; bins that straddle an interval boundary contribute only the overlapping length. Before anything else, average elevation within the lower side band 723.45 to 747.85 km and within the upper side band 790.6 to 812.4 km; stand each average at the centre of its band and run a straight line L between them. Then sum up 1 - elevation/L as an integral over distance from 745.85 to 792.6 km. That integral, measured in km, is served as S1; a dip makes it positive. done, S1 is 1.1 km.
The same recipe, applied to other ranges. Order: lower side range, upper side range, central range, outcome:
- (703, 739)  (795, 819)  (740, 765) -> 0.1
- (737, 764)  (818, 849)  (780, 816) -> 1.4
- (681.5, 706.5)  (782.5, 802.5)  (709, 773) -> 0.9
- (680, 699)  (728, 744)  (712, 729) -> 0.6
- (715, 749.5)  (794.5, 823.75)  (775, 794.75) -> 0.5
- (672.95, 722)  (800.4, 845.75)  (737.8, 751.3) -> 0.6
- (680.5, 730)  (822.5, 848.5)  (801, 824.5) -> 1.1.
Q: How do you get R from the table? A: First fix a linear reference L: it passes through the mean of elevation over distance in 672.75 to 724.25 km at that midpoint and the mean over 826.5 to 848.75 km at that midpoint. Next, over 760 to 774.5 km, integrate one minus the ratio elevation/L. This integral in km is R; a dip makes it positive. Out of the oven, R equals 0.8 km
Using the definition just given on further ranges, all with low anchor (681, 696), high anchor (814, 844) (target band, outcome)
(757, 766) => 0.30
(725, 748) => 0.92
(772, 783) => 1.19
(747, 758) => 0.65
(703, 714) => 0.92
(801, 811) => 0.83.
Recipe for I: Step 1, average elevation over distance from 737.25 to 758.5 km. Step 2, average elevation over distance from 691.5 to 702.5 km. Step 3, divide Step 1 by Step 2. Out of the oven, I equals 0.90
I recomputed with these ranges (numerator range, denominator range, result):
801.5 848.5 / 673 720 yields 0.82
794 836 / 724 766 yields 0.90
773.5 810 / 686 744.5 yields 0.86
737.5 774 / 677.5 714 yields 0.88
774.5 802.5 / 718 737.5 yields 0.87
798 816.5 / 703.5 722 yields 0.86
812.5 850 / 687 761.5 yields 0.87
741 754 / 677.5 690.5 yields 0.84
